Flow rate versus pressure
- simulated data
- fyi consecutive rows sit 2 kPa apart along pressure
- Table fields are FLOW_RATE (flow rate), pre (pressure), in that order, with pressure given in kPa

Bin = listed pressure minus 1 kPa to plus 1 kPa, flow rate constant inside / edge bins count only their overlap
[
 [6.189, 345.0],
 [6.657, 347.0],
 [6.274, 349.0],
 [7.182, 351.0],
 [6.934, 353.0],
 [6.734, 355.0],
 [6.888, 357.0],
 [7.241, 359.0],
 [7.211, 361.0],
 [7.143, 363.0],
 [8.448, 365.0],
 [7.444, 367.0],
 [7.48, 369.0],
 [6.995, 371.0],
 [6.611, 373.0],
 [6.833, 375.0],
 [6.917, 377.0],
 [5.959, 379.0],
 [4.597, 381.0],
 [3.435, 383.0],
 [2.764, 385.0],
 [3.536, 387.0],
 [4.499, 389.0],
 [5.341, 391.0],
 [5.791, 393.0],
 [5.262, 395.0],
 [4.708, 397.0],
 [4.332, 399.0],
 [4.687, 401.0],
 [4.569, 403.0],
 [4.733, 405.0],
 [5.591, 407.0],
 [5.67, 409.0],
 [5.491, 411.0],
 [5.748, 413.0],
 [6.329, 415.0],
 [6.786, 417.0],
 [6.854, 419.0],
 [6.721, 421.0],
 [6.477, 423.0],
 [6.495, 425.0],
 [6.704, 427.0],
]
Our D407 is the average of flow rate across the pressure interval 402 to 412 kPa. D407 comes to 5.21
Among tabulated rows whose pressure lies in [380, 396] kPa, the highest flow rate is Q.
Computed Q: 5.791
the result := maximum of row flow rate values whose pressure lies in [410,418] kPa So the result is 6.786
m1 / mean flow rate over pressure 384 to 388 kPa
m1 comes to 3.15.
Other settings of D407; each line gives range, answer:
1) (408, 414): 5.64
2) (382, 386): 3.1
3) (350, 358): 6.93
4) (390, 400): 5.09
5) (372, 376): 6.72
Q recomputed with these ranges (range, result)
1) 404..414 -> 5.748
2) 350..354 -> 7.182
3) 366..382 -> 7.48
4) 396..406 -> 4.733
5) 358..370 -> 8.448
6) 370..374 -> 6.995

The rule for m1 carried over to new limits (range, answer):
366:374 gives 7.13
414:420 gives 6.66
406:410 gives 5.63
